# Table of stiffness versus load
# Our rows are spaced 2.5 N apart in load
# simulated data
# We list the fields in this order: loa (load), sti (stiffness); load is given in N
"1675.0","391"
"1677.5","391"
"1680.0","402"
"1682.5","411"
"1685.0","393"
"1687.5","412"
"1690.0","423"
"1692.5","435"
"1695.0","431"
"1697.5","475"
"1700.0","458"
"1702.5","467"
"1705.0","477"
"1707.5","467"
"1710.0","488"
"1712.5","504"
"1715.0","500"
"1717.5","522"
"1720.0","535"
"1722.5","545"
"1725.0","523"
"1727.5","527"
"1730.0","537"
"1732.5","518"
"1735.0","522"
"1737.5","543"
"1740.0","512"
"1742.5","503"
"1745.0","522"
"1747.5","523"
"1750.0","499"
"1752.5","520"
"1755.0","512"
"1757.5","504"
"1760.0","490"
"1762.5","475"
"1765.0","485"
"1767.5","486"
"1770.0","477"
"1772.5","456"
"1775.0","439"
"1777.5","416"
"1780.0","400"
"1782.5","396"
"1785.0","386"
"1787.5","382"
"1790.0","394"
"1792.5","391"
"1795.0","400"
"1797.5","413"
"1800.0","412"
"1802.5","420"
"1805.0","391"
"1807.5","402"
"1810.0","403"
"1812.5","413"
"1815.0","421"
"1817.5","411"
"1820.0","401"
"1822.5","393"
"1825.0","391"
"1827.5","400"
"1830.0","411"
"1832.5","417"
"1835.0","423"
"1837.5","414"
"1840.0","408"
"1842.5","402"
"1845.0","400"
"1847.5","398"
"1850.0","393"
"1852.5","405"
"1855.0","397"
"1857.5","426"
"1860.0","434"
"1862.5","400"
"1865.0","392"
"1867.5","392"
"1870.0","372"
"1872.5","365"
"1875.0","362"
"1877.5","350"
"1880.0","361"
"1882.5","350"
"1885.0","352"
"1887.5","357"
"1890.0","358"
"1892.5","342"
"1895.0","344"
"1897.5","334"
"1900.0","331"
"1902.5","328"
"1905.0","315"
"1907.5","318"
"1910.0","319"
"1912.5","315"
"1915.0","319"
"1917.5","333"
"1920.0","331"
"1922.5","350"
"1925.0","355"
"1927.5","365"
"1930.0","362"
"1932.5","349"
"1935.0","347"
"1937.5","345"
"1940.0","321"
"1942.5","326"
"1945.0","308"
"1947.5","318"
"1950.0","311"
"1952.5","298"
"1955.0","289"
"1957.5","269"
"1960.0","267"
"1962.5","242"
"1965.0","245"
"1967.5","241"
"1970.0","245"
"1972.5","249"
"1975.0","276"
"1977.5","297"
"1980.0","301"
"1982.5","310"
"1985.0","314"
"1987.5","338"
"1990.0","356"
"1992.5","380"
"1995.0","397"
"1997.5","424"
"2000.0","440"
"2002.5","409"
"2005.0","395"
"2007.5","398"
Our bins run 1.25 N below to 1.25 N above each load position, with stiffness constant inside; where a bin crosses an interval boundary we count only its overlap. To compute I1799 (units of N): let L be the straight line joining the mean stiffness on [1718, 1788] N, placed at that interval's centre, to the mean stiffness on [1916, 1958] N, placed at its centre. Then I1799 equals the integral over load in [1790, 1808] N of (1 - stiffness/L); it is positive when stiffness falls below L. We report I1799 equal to 1.8 N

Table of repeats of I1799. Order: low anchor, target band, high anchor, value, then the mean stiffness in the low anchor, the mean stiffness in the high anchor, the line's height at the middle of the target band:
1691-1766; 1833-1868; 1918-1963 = -0.83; 500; 321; 397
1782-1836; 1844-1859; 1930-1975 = -1.33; 403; 294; 371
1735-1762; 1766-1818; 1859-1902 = 5.39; 512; 363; 463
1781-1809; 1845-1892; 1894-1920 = -4.03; 399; 326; 351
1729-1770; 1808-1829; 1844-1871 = 1.70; 508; 401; 440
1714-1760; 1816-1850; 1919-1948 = 2.12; 520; 340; 432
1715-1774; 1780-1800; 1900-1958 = 2.95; 510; 327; 465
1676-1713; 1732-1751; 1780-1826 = -4.24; 441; 401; 424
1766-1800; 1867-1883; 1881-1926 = -0.37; 418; 336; 356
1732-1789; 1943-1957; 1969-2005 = 2.28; 476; 341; 363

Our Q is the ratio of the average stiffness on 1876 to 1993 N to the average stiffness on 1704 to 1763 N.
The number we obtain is 0.6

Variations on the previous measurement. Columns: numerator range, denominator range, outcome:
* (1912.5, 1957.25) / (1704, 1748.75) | 0.64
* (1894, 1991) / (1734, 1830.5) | 0.70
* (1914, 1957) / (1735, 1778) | 0.67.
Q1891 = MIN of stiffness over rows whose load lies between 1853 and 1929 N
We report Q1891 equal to 315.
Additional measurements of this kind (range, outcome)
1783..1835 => 382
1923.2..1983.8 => 241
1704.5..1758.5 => 467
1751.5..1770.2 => 475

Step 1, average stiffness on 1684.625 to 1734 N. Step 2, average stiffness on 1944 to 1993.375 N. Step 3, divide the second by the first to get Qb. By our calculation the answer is 0.6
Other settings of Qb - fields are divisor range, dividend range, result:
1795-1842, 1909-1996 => 0.77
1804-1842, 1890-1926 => 0.82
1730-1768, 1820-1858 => 0.80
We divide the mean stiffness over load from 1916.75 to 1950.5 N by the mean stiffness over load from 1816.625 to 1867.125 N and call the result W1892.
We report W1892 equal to 0.8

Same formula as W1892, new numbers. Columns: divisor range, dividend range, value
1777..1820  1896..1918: 0.80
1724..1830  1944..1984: 0.62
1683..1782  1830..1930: 0.76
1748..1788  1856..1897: 0.81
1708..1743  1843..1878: 0.76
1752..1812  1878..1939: 0.79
